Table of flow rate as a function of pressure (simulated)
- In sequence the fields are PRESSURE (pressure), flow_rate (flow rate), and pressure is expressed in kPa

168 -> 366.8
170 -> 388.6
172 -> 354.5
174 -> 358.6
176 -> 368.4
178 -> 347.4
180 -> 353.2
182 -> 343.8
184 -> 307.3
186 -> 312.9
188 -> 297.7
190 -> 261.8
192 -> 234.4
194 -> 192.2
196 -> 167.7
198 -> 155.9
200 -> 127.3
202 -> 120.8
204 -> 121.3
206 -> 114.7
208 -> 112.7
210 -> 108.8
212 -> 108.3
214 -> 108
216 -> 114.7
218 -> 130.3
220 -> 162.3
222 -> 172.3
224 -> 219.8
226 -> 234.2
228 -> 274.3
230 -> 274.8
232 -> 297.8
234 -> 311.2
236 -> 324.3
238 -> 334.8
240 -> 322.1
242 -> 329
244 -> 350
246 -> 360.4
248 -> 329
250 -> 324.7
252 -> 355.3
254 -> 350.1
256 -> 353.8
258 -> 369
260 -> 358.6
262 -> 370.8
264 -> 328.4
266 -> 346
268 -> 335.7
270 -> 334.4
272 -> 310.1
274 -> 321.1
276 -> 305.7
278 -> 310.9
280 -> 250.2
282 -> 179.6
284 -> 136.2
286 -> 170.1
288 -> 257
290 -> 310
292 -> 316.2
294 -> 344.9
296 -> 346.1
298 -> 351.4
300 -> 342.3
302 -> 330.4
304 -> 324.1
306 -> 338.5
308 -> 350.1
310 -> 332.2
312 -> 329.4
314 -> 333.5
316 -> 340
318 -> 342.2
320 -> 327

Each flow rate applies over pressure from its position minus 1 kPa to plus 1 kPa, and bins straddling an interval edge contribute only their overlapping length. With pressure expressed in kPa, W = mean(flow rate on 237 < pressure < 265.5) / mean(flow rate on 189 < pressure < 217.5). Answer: 2.37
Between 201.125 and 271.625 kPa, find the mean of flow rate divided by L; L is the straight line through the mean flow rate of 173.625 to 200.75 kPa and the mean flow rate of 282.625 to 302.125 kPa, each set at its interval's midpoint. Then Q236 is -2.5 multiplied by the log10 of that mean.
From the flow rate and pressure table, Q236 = 0.07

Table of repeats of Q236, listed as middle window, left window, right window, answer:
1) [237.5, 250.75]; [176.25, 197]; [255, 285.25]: -0.12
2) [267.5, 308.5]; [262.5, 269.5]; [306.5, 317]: 0.14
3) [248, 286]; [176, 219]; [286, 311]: -0.10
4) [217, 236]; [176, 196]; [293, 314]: 0.29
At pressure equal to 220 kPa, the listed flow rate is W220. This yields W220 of 162.3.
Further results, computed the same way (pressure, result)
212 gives 108.3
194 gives 192.2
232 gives 297.8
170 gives 388.6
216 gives 114.7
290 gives 310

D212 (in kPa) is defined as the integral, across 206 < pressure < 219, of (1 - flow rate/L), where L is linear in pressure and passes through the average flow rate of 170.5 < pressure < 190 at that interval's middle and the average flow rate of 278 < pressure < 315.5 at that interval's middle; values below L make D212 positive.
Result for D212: 8.4 kPa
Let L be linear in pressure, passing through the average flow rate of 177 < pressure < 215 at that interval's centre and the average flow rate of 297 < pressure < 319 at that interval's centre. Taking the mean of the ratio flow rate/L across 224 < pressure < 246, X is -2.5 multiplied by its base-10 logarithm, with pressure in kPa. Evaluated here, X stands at -0.20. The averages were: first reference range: 205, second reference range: 338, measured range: 304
